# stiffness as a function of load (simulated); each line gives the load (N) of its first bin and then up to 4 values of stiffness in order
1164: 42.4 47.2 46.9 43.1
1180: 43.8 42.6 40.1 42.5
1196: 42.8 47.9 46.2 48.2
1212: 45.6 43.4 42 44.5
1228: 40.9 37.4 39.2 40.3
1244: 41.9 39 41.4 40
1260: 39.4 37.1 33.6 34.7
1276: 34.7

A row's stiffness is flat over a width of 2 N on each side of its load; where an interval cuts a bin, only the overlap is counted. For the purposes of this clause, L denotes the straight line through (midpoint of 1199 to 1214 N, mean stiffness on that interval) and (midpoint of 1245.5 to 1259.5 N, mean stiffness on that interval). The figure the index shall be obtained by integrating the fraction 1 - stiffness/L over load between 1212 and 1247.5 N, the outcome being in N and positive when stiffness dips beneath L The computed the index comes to 1.7 N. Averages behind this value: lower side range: 46.9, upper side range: 40.1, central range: 41.4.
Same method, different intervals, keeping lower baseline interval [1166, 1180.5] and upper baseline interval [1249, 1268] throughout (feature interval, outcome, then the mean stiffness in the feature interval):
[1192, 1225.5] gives -1.8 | 44.9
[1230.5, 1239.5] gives 0.4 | 38.7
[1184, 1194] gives 0.6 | 41.6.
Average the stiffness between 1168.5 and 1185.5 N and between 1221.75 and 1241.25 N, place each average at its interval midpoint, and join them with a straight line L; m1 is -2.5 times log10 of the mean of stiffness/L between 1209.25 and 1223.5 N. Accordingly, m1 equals -0.06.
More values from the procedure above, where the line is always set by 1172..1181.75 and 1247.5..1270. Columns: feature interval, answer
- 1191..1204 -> -0.05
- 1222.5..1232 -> -0.02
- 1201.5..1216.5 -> -0.11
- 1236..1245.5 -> -0.03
